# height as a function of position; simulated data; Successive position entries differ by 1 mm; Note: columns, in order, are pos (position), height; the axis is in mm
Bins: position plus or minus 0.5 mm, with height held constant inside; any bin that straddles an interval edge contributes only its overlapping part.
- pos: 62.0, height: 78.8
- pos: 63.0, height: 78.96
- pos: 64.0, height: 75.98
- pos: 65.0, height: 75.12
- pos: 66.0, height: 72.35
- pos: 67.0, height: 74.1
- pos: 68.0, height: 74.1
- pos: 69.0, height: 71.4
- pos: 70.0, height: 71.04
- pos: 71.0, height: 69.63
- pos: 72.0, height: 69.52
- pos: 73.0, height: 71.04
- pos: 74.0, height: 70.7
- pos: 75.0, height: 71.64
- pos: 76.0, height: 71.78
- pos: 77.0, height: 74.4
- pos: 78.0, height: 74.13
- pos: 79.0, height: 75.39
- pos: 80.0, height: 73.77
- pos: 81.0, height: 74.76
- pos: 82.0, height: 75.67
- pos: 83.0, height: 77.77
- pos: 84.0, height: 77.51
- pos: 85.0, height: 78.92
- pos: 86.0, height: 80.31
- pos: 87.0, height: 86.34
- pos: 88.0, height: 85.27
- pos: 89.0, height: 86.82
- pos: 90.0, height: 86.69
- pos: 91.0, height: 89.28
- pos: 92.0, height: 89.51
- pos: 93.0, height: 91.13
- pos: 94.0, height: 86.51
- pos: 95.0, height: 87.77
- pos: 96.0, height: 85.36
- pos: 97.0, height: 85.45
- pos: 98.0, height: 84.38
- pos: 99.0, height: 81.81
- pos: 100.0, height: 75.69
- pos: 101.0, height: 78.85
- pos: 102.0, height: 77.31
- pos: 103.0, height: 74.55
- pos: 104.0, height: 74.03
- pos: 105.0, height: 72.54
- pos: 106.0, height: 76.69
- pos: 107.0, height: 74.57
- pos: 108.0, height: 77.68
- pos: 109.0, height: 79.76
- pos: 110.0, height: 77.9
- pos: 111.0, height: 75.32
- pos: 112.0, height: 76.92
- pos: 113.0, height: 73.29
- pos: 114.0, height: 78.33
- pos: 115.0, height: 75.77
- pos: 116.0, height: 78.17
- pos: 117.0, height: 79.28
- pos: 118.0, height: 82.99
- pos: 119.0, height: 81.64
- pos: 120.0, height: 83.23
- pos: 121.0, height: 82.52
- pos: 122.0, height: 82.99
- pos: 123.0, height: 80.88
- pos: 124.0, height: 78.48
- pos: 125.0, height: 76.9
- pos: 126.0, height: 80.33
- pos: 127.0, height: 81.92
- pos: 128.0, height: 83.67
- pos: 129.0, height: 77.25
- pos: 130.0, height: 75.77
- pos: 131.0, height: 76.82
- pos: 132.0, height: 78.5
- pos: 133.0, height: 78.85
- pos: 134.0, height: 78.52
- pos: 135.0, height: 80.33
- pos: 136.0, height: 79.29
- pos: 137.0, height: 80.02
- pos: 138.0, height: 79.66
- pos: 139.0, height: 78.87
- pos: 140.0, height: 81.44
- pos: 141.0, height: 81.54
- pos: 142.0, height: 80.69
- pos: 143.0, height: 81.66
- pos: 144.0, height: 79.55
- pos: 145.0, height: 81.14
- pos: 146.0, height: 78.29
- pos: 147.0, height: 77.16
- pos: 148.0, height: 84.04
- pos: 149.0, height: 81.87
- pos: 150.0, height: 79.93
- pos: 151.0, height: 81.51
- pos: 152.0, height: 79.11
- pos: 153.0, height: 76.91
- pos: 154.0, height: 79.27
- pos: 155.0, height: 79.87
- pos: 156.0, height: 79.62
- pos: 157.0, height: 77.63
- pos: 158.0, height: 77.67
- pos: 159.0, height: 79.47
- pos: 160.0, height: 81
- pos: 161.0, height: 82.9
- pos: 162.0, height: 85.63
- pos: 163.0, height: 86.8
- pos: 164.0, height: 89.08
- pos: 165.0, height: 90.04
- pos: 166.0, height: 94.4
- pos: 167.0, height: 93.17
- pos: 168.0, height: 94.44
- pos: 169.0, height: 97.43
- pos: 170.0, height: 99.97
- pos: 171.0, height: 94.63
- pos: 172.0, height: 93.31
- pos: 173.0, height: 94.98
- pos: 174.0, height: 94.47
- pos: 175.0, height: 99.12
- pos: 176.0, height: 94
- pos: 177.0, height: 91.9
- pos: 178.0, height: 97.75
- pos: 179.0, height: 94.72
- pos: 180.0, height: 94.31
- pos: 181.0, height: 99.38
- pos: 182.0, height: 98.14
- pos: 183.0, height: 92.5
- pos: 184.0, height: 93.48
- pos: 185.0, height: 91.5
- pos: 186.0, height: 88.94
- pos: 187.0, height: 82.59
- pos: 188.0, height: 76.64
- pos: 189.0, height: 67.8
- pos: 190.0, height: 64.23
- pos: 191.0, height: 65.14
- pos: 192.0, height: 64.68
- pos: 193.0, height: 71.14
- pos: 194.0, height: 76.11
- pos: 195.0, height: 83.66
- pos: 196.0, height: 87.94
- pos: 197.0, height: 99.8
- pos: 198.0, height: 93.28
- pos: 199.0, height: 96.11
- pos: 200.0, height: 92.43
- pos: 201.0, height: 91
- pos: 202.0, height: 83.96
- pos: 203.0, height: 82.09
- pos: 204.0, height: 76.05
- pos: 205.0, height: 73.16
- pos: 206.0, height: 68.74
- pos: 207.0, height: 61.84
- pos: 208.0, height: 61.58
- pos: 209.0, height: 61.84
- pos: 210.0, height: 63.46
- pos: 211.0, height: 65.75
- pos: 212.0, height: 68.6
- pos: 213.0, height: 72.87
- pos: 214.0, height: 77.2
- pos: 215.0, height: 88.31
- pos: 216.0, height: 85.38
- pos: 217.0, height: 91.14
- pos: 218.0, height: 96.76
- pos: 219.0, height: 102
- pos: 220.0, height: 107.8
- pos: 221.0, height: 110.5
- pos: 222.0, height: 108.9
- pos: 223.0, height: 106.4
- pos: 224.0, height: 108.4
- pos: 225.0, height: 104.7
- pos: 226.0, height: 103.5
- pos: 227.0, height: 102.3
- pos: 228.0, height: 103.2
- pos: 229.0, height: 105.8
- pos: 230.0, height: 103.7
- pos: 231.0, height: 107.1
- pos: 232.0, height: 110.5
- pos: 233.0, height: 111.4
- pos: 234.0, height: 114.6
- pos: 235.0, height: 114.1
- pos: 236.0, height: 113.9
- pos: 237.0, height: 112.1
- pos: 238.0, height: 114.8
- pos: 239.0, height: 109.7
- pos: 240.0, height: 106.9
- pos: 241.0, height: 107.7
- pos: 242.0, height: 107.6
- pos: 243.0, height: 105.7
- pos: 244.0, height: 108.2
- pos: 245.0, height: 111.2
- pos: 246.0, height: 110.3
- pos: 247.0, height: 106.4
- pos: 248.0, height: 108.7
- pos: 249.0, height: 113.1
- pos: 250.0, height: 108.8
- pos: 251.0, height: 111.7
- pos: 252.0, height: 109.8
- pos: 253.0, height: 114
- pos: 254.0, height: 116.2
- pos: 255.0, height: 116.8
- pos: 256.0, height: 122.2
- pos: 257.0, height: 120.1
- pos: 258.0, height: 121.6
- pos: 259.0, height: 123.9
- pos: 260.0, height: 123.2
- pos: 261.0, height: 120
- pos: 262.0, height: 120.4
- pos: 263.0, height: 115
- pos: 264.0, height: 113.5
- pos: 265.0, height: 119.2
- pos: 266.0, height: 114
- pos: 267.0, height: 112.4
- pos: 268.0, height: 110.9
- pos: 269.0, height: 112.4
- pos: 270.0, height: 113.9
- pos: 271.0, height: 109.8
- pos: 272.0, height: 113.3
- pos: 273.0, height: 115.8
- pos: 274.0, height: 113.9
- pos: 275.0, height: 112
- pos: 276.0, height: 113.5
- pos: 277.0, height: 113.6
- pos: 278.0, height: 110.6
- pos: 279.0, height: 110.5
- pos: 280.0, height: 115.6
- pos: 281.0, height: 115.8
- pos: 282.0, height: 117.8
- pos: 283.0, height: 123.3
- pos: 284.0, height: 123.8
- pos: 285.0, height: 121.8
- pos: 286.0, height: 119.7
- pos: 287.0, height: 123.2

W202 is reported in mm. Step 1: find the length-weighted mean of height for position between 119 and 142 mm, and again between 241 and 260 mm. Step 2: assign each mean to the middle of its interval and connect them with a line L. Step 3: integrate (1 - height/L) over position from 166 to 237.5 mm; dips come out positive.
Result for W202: 6.4 mm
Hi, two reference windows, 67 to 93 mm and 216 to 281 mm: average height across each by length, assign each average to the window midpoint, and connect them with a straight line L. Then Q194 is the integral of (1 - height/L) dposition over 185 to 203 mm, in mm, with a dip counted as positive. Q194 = 3.3 mm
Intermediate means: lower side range 77.3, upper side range 111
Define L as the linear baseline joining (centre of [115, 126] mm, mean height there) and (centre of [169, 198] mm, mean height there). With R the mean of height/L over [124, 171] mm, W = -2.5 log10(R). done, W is 0.02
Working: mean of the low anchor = 80.5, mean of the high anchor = 87.9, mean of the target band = 82.3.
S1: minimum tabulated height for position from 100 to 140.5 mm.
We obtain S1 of 72.54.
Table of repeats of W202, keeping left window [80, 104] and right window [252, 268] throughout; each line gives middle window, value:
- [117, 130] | 1.2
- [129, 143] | 1.9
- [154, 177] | 2.1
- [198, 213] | 4.3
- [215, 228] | 0.9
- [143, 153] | 1.5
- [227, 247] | 0.7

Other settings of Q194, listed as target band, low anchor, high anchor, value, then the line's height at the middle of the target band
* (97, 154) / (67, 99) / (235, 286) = 5.34 mm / 87.4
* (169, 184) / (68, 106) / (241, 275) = 0.22 mm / 97.1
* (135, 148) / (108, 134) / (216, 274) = 0.65 mm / 84.3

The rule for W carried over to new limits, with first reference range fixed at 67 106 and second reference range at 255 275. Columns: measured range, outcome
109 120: 0.08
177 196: 0.19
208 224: 0.22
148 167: 0.13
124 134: 0.11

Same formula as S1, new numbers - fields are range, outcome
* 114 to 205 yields 64.23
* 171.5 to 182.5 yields 91.9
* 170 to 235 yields 61.58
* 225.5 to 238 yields 102.3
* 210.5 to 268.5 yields 65.75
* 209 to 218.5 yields 61.84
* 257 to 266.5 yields 113.5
